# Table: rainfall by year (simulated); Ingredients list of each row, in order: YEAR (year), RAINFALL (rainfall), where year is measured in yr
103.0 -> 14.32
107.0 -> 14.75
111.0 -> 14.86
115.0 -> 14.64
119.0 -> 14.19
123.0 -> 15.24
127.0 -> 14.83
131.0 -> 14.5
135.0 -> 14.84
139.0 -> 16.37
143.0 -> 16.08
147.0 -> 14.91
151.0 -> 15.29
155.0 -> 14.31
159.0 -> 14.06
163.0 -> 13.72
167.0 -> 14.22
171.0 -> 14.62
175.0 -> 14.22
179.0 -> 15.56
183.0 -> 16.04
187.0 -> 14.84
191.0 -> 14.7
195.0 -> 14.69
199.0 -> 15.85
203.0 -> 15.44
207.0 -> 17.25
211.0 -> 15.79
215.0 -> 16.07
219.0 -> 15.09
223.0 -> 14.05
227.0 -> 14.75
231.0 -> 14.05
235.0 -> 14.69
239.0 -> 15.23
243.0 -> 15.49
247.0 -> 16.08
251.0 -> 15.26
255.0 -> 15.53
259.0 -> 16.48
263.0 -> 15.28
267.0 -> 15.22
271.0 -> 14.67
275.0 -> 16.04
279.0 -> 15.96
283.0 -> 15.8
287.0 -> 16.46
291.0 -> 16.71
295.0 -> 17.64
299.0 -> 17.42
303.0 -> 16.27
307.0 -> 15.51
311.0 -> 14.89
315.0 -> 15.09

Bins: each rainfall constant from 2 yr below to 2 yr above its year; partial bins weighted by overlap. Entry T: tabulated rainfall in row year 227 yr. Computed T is 14.75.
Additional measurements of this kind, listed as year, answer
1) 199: 15.85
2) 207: 17.25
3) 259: 16.48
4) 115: 14.64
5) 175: 14.22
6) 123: 15.24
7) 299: 17.42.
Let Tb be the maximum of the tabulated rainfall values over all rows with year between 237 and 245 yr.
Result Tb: 15.49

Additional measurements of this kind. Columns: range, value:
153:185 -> 16.04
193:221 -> 17.25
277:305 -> 17.64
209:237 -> 16.07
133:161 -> 16.37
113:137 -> 15.24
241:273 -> 16.48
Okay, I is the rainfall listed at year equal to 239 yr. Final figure 15.23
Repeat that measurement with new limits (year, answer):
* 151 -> 15.29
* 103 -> 14.32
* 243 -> 15.49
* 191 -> 14.7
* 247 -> 16.08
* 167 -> 14.22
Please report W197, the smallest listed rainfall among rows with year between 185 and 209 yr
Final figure 14.69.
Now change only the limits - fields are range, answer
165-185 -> 14.22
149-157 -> 14.31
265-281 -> 14.67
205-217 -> 15.79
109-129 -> 14.19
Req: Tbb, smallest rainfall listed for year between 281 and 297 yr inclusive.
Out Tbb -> 15.8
